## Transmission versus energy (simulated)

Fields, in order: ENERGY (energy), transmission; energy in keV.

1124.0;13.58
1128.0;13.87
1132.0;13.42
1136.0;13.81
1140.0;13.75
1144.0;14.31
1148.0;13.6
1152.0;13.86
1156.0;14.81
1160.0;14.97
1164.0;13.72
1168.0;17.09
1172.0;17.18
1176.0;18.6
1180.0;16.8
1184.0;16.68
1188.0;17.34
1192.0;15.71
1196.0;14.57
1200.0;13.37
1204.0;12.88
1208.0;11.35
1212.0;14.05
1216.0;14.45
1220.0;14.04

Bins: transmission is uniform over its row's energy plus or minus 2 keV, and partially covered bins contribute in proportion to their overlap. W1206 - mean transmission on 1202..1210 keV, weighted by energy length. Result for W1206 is 12.1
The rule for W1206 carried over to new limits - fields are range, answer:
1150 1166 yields 14.3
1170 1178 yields 17.9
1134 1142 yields 13.8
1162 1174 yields 16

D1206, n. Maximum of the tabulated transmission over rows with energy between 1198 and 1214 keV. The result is 14.05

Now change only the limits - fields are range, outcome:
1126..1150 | 14.31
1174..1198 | 18.6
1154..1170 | 17.09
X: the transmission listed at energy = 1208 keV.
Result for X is 11.35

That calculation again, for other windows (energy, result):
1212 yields 14.05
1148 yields 13.6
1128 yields 13.87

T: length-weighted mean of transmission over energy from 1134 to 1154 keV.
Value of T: 13.9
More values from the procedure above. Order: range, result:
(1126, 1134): 13.6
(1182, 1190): 17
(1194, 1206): 13.6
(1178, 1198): 16.2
